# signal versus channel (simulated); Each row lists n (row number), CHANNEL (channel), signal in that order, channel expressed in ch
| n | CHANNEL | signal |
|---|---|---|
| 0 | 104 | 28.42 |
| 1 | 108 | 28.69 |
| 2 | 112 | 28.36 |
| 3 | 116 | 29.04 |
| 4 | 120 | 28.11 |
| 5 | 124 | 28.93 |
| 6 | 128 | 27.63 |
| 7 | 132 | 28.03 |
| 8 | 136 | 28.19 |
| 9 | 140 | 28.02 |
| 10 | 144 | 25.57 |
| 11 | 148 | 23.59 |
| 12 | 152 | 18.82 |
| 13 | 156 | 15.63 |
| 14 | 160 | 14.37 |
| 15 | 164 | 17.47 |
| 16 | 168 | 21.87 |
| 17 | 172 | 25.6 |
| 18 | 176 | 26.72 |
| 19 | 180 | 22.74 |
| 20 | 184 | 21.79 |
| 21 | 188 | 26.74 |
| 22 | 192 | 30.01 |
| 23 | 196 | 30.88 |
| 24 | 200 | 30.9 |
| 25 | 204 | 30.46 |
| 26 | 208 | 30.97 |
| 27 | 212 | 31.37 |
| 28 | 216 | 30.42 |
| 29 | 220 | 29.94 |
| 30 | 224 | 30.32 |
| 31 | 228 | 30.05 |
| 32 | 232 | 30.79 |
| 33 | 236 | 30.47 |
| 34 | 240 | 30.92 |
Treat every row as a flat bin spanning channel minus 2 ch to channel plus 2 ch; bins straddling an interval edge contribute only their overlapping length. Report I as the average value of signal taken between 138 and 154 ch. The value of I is 24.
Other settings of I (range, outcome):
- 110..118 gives 28.7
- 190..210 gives 30.6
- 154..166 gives 15.8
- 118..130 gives 28.2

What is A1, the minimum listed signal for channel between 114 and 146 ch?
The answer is 25.57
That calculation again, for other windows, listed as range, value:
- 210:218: 30.42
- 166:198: 21.79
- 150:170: 14.37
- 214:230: 29.94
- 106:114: 28.36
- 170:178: 25.6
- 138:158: 15.63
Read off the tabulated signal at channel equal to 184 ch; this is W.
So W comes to 21.79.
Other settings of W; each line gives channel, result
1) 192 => 30.01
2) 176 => 26.72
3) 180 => 22.74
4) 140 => 28.02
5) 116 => 29.04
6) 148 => 23.59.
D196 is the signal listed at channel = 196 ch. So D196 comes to 30.88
